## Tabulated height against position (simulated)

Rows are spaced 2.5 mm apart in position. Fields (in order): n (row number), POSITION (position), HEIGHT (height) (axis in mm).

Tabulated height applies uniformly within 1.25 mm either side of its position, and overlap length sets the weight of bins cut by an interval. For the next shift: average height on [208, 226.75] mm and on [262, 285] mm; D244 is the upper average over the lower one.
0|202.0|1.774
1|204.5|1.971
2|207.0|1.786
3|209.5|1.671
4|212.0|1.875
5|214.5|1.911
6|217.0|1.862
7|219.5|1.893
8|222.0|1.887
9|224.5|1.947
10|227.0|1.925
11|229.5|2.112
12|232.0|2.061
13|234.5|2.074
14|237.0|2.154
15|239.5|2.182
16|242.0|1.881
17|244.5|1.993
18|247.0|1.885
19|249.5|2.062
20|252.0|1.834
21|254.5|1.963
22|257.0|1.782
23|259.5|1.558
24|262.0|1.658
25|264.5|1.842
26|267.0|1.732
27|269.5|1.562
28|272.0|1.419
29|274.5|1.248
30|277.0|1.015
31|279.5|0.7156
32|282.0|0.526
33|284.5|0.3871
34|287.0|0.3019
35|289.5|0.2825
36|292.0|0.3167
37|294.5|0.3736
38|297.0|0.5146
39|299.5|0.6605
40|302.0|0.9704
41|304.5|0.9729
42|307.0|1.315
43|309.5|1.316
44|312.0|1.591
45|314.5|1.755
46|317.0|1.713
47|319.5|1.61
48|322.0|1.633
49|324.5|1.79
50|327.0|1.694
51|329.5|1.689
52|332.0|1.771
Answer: 0.65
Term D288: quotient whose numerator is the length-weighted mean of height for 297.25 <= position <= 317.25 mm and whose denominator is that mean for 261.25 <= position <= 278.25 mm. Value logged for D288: 0.82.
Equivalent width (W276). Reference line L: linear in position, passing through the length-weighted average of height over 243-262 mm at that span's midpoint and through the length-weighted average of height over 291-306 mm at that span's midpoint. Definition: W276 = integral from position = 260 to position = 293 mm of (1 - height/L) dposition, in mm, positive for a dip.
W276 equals 7.7 mm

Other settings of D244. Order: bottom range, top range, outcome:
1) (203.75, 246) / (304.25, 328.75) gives 0.80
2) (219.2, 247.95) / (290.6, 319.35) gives 0.53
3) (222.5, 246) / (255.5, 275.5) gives 0.79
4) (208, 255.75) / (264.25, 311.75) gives 0.47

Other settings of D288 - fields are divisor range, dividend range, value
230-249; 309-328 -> 0.81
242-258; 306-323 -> 0.82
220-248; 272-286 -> 0.41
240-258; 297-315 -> 0.60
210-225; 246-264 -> 0.97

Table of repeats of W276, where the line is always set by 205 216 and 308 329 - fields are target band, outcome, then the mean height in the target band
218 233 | -1.43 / 1.97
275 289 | 9.00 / 0.608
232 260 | -3.11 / 1.96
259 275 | 1.25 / 1.59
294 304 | 5.95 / 0.675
